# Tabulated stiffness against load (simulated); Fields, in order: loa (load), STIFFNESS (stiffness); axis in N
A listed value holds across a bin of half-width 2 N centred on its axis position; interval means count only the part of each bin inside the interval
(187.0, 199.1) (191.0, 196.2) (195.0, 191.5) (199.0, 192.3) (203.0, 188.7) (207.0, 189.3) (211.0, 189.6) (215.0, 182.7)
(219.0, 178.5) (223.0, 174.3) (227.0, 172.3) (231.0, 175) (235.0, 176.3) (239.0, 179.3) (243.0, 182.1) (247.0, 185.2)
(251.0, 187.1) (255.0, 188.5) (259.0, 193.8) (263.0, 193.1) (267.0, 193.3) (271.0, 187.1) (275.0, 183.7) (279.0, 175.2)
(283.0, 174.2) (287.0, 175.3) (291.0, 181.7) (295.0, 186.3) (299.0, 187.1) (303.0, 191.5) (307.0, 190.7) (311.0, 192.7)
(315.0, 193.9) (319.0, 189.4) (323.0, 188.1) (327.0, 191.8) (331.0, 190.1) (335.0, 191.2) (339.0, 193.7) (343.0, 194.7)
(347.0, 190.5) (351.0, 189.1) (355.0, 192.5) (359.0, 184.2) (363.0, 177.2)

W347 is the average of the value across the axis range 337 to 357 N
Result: 192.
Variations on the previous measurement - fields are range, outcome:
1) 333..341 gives 192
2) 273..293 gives 178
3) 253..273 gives 191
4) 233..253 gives 182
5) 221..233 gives 174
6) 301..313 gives 192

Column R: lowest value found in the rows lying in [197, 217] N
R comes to 182.7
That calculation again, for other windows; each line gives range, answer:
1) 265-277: 183.7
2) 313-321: 189.4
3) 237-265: 179.3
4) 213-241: 172.3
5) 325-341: 190.1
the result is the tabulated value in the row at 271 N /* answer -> 187.1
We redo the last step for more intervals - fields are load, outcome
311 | 192.7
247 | 185.2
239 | 179.3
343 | 194.7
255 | 188.5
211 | 189.6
